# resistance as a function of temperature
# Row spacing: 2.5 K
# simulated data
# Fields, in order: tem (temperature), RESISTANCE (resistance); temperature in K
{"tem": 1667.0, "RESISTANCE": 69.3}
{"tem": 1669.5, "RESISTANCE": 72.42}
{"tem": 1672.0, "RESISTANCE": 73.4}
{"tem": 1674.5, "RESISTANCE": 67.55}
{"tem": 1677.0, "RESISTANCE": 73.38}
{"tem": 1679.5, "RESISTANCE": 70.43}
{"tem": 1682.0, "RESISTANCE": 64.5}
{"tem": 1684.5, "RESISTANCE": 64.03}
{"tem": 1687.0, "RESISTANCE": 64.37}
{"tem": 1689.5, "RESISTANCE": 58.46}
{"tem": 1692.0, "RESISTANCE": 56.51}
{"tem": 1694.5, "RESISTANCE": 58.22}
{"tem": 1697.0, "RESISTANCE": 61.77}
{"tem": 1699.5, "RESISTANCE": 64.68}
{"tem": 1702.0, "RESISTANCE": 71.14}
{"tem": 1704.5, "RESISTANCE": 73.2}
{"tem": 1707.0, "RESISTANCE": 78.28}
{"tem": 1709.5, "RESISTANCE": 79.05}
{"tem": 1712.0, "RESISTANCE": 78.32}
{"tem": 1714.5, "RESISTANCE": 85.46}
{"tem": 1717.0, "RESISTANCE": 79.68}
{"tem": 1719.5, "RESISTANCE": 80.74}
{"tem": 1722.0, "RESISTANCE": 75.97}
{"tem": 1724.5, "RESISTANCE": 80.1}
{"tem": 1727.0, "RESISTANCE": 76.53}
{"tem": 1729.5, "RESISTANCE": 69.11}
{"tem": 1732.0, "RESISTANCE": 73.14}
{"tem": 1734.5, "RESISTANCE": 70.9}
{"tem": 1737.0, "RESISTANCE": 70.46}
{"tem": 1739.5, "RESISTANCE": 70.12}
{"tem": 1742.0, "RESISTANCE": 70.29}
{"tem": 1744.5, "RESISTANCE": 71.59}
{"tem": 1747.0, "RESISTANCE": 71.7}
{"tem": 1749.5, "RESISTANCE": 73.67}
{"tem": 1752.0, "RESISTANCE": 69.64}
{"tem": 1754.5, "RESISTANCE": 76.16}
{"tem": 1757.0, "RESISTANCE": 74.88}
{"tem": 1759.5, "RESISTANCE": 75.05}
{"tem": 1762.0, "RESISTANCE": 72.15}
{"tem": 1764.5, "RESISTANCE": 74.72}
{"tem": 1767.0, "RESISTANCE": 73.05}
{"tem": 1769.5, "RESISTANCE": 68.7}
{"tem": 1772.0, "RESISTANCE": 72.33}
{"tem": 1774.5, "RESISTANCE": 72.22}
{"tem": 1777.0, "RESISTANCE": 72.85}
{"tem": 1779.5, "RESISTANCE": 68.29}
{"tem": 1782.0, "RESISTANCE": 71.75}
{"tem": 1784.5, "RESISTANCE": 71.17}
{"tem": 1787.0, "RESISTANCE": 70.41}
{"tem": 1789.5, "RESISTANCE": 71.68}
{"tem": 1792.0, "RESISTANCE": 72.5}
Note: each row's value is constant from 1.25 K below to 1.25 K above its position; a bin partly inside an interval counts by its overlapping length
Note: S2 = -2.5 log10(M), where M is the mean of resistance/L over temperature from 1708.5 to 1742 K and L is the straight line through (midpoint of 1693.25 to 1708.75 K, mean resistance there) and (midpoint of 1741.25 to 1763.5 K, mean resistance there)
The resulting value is -0.08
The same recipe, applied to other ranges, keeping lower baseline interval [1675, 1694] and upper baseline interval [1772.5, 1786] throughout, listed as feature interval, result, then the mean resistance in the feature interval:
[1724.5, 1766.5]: -0.06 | 72.7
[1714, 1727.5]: -0.19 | 79.6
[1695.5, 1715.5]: -0.12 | 73.6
